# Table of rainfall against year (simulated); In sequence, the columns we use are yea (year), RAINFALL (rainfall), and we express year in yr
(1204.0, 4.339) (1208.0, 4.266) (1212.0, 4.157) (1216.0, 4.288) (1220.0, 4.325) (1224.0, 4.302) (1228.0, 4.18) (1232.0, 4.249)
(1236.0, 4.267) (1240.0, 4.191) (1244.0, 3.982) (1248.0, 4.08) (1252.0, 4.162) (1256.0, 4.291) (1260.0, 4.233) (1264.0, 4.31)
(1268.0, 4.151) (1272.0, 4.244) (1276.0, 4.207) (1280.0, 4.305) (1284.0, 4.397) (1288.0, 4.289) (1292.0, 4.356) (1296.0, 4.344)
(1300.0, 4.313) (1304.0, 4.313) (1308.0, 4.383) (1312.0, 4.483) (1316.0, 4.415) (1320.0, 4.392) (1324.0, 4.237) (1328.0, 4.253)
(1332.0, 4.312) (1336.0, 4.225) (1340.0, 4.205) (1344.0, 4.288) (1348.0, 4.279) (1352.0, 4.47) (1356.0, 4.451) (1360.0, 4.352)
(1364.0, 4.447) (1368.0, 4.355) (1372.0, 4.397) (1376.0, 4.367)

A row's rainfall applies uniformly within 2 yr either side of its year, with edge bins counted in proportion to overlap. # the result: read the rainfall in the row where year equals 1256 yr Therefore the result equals 4.291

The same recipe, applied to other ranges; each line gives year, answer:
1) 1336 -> 4.225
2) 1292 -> 4.356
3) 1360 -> 4.352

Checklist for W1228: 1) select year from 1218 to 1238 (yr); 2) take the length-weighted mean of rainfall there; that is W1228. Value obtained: 4.26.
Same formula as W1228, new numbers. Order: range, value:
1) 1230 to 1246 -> 4.17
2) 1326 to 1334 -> 4.28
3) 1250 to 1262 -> 4.23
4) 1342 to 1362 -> 4.37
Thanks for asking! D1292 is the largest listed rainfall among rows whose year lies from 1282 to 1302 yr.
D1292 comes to 4.397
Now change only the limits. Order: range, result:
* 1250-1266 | 4.31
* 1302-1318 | 4.483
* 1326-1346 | 4.312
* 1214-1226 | 4.325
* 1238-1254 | 4.191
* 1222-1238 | 4.302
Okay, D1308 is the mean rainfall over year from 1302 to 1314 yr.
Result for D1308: 4.39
